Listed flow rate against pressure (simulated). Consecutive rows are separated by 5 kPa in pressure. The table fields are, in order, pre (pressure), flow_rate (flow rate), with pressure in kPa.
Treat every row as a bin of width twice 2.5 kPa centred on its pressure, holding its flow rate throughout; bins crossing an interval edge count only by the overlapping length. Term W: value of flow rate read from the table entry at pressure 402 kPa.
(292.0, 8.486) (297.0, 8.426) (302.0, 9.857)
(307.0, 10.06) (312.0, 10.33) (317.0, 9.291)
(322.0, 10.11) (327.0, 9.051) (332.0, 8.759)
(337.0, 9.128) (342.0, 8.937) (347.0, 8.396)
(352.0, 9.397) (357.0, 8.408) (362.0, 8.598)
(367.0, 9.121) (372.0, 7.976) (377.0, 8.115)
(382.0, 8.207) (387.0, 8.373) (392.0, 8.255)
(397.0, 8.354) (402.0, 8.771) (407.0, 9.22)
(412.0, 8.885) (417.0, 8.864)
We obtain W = 8.771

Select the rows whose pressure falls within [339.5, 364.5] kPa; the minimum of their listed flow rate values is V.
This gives 8.396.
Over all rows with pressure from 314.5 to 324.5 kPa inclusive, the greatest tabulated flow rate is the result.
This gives 10.11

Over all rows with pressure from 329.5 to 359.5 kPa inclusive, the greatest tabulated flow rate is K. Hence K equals 9.397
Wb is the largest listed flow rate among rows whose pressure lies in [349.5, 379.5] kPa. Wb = 9.397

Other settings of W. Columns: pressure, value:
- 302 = 9.857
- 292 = 8.486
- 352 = 9.397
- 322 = 10.11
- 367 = 9.121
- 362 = 8.598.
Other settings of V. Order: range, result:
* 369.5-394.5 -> 7.976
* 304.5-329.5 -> 9.051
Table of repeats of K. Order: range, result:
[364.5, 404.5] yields 9.121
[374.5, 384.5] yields 8.207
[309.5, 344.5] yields 10.33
